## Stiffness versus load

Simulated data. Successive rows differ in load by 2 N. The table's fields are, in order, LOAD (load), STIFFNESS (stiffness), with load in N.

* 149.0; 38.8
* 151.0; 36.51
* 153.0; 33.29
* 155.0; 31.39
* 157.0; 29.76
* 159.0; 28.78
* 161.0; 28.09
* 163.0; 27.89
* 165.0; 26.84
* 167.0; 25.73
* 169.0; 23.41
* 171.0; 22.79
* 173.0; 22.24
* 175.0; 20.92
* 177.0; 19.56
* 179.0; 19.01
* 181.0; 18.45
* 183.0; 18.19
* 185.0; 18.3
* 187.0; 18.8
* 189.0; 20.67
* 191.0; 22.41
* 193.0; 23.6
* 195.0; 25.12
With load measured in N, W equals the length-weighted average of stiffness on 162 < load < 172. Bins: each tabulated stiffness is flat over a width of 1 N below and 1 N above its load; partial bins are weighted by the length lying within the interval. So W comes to 25.3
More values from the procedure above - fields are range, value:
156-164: 28.6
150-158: 32.7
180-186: 18.3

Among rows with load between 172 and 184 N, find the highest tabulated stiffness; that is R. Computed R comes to 22.24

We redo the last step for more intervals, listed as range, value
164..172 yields 26.84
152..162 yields 33.29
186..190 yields 20.67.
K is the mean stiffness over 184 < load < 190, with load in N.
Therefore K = 19.3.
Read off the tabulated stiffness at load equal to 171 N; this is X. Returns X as 22.79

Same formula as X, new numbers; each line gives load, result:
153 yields 33.29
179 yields 19.01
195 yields 25.12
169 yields 23.41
